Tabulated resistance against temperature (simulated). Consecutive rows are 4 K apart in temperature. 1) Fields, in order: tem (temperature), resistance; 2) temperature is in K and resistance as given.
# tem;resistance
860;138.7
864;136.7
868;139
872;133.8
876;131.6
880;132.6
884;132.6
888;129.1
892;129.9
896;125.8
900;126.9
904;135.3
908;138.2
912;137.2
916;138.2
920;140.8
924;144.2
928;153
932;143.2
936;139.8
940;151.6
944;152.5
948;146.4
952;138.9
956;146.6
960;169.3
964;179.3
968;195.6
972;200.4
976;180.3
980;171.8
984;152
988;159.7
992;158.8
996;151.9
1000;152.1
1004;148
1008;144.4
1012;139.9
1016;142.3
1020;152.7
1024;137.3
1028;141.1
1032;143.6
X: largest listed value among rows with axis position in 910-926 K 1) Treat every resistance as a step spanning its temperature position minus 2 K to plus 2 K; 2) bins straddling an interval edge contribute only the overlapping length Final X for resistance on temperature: 144.2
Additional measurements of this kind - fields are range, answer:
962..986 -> 200.4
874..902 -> 132.6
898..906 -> 135.3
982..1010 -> 159.7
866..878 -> 139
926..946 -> 153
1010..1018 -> 142.3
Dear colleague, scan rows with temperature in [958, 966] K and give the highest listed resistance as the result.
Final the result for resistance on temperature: 179.3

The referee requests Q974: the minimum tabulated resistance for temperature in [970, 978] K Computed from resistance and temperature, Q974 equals 180.3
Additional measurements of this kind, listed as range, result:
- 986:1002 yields 151.9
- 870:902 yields 125.8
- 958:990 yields 152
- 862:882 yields 131.6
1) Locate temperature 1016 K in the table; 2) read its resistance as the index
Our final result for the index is 142.3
